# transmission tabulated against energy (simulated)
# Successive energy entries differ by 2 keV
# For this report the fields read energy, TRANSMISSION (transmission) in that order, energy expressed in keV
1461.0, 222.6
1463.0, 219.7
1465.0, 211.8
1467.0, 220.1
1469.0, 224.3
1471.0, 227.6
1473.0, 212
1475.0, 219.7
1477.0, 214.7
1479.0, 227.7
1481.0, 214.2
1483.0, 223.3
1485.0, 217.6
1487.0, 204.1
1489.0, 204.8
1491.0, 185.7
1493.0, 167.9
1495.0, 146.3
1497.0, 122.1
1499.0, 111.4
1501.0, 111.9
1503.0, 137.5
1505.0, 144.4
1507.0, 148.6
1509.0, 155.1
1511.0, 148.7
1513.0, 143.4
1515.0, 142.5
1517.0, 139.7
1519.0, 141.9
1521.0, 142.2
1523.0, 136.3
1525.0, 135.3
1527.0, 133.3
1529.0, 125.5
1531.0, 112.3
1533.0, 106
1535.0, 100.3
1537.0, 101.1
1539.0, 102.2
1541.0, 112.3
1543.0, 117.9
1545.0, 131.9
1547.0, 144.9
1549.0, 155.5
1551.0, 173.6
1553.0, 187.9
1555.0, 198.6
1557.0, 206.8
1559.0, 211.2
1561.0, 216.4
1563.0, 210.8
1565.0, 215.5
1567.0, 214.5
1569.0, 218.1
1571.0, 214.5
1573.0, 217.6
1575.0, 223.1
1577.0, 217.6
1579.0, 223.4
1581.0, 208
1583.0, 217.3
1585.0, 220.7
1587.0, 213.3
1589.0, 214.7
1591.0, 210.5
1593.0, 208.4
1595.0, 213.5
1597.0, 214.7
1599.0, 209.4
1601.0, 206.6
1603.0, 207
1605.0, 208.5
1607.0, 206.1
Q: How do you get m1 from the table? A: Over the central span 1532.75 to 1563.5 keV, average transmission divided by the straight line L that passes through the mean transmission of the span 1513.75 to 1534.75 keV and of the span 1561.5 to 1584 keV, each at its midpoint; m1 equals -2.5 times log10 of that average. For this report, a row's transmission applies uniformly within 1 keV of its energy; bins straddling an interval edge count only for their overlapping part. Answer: 0.14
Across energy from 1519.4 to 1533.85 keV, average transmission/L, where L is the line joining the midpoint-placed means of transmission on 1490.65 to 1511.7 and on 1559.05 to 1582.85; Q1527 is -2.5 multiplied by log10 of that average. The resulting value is 0.30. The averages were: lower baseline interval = 142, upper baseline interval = 216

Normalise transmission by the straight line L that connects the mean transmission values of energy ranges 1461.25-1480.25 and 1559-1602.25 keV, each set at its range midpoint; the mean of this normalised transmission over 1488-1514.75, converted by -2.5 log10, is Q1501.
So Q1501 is 0.42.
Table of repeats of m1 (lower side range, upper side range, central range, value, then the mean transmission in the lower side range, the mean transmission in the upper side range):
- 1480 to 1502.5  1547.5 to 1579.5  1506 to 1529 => 0.29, 173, 205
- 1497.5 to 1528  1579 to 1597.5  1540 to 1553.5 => 0.19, 138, 214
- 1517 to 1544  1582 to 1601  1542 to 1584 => -0.15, 121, 213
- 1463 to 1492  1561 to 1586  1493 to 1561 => 0.46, 215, 217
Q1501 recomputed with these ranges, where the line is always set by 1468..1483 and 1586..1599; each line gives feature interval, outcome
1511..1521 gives 0.458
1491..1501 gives 0.491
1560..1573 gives -0.006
